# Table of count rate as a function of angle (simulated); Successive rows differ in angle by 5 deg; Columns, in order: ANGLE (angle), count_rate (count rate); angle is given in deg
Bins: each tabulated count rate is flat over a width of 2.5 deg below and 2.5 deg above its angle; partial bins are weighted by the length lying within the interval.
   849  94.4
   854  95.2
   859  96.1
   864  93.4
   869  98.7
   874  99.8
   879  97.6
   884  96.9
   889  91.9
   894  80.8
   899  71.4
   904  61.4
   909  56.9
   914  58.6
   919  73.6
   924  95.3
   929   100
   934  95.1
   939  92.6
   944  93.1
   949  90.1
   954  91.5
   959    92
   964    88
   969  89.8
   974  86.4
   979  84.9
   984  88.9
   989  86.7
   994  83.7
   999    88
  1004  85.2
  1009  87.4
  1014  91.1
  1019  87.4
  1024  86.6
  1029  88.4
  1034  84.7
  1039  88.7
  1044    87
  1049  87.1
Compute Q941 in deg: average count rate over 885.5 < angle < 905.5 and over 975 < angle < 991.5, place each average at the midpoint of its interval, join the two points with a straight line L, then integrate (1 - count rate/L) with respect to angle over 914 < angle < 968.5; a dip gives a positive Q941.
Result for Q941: -4.55 deg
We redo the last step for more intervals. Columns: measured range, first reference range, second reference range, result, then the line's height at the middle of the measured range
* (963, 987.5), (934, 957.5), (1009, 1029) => 0.8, 90.6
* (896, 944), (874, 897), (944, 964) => 6.5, 91.6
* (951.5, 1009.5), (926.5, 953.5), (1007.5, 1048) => 2.1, 91.1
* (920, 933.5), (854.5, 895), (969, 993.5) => -0.5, 91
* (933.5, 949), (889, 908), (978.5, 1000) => -2.7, 79.2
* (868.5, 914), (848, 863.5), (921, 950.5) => 6.2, 94.7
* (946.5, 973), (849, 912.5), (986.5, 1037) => -1.0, 86.8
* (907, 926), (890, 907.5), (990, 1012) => 1.0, 74.6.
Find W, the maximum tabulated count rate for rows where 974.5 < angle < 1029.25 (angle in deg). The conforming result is 91.1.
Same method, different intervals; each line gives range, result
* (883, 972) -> 100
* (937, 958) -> 93.1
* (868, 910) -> 99.8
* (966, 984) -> 89.8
